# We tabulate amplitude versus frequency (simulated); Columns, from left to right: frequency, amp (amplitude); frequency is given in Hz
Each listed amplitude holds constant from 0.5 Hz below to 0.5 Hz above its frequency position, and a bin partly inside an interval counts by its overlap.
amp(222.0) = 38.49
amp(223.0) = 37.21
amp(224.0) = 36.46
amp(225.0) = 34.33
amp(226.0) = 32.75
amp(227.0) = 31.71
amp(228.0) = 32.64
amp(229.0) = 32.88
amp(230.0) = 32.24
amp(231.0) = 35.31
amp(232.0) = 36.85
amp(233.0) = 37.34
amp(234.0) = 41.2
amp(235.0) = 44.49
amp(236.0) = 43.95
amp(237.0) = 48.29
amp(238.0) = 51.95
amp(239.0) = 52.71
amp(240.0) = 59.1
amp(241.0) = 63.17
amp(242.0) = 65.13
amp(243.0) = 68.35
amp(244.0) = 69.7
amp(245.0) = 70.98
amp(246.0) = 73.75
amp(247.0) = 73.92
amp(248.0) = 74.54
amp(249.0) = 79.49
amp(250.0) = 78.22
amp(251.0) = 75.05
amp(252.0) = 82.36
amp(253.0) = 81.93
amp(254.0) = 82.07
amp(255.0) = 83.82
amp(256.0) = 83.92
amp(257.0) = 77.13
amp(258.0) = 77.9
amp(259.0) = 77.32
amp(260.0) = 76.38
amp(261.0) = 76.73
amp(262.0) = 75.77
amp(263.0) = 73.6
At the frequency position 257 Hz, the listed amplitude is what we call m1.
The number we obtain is 77.13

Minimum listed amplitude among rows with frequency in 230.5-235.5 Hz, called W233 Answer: 35.31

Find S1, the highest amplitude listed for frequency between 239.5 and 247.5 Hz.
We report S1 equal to 73.92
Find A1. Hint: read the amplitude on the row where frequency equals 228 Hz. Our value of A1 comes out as 32.64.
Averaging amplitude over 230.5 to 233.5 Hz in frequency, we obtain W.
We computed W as 36.5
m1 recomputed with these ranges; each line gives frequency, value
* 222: 38.49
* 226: 32.75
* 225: 34.33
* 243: 68.35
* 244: 69.7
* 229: 32.88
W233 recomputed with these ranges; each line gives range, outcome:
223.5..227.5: 31.71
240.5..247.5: 63.17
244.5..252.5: 70.98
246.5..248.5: 73.92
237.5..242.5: 51.95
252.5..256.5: 81.93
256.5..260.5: 76.38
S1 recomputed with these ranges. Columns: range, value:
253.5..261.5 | 83.92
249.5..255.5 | 83.82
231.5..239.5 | 52.71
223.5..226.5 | 36.46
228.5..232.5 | 36.85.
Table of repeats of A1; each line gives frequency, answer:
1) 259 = 77.32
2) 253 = 81.93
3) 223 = 37.21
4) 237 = 48.29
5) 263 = 73.6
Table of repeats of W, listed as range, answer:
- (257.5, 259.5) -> 77.6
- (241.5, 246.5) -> 69.6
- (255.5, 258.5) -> 79.7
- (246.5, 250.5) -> 76.5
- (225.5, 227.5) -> 32.2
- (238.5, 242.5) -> 60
